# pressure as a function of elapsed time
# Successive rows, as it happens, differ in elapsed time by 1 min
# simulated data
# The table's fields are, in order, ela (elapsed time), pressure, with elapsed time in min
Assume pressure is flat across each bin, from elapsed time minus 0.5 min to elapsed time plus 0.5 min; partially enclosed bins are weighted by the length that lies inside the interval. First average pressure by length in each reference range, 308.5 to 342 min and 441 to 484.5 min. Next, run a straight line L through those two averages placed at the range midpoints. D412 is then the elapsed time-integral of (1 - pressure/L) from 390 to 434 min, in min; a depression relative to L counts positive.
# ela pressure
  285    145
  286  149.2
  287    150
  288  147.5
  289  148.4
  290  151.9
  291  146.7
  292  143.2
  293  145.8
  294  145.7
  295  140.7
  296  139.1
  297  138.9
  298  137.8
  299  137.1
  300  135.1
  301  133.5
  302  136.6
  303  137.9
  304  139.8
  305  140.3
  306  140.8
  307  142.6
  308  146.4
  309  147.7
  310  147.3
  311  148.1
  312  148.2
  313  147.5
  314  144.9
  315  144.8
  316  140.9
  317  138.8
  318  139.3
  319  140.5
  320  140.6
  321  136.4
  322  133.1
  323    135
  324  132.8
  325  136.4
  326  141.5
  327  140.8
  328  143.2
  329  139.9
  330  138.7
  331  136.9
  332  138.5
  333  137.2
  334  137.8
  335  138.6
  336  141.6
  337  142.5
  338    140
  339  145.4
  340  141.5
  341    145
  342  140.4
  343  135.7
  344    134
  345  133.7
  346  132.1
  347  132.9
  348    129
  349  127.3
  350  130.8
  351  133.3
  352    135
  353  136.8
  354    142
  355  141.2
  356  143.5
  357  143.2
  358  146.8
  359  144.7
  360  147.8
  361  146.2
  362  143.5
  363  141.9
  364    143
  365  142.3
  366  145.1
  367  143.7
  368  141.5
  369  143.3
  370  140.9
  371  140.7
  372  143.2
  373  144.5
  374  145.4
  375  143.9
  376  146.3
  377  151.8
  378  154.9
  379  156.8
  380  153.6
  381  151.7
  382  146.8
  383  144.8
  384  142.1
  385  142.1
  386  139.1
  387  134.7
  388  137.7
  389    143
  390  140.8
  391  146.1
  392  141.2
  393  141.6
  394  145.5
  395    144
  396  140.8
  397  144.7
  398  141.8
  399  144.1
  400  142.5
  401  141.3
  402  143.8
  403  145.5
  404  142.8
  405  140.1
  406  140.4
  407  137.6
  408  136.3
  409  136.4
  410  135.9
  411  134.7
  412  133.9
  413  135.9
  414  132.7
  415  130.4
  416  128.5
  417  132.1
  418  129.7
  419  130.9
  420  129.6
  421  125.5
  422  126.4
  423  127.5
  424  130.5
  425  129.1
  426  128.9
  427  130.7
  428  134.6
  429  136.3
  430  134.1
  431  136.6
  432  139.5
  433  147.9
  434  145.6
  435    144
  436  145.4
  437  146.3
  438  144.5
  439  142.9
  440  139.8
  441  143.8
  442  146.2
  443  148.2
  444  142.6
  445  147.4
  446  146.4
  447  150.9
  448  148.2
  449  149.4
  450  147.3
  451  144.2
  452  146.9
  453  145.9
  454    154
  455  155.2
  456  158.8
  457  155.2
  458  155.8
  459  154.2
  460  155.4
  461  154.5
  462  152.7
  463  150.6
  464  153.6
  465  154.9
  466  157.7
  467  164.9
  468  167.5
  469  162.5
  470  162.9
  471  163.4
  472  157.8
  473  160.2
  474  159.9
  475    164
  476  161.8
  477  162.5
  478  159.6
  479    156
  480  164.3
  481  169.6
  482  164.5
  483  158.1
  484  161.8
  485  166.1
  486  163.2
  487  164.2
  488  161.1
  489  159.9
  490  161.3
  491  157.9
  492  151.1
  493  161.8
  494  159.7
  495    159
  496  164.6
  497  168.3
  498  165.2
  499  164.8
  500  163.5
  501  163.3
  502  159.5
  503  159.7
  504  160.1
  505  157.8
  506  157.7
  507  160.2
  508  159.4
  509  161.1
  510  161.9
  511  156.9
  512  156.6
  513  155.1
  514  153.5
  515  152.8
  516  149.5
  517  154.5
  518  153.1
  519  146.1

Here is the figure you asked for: 3.9 min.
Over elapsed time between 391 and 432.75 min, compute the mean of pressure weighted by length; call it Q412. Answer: 136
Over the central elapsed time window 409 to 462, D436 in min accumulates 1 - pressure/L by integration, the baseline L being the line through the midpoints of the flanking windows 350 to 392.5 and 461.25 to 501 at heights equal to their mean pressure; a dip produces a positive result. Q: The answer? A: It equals 4.4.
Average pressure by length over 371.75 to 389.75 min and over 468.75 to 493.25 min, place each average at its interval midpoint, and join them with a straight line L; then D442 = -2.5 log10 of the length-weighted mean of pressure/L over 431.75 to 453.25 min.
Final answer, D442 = 0.07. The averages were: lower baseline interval 146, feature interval 146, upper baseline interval 161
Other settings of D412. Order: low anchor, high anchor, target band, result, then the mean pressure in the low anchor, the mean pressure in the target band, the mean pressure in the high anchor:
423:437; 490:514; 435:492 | -2.8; 137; 155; 160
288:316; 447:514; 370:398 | 1.0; 143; 145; 159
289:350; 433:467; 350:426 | 2.4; 140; 140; 150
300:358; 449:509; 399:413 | 0.9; 139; 139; 159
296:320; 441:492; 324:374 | 1.9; 141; 140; 156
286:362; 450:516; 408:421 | 1.6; 141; 132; 159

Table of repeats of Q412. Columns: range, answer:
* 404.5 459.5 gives 140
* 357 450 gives 141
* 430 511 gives 156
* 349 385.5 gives 144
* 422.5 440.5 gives 138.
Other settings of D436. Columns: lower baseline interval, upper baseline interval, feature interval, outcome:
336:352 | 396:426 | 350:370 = -0.86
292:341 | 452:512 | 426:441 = 1.34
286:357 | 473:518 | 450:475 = 0.04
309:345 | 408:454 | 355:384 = -1.23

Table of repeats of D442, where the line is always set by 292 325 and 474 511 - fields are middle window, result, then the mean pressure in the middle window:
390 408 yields 0.06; 142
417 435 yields 0.16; 133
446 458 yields 0.04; 151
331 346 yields 0.04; 139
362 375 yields 0.03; 143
